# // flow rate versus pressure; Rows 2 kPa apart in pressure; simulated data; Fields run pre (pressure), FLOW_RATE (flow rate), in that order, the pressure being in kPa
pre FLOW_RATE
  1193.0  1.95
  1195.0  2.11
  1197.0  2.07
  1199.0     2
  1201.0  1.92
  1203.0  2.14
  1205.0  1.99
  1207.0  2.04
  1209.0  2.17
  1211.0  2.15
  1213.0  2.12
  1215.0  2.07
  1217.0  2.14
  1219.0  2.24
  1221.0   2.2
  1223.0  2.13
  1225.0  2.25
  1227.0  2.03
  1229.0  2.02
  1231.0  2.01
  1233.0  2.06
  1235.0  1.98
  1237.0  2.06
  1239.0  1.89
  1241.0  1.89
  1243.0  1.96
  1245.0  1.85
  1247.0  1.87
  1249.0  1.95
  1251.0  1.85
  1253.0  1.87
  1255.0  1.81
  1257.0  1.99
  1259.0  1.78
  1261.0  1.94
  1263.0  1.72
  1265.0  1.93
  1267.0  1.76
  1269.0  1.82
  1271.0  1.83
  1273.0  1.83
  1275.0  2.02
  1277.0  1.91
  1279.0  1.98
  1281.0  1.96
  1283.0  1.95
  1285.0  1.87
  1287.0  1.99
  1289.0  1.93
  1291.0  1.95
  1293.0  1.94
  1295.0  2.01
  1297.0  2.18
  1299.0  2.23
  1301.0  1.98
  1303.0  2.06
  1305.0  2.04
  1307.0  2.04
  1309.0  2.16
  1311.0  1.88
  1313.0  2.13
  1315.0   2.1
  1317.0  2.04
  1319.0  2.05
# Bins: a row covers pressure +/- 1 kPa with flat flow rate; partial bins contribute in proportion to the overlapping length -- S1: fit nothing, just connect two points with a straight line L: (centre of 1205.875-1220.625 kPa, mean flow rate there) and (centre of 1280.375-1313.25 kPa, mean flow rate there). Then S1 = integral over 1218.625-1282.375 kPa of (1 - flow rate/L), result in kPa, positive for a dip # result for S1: 4.1 kPa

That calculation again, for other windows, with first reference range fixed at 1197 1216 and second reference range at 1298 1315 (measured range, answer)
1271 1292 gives 1.4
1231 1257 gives 1.8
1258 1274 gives 1.9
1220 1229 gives -0.3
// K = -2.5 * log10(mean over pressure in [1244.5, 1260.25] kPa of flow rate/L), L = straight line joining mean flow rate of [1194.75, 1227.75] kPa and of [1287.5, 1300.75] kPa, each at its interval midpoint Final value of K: 0.11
